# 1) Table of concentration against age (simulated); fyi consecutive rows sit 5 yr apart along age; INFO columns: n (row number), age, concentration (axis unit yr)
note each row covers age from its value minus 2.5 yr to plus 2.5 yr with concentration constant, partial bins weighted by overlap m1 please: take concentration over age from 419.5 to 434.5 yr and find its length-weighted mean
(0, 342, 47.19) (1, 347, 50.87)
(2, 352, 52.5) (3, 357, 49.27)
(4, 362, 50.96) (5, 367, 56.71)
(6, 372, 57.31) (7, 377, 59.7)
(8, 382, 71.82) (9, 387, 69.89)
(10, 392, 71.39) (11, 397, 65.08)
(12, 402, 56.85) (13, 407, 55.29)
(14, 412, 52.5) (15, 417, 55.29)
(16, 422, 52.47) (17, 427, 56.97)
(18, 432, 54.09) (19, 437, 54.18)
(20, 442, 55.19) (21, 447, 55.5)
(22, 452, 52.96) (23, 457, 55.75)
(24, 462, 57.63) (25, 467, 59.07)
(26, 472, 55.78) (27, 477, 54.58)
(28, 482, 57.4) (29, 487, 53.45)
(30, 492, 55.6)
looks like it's 54.5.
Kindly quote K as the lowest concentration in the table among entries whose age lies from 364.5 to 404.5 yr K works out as 56.71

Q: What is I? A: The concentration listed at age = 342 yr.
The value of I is 47.19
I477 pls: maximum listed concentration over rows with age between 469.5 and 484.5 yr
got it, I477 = 57.4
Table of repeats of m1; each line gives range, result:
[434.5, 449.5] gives 55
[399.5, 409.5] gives 56.1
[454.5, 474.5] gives 57.1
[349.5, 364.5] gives 50.9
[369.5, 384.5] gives 62.9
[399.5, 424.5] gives 54.5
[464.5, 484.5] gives 56.7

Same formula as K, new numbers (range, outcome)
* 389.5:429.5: 52.47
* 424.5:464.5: 52.96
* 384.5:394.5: 69.89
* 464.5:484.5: 54.58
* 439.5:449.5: 55.19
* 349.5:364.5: 49.27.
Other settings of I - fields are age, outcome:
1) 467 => 59.07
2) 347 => 50.87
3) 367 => 56.71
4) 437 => 54.18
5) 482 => 57.4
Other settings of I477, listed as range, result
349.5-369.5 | 56.71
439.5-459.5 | 55.75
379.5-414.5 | 71.82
